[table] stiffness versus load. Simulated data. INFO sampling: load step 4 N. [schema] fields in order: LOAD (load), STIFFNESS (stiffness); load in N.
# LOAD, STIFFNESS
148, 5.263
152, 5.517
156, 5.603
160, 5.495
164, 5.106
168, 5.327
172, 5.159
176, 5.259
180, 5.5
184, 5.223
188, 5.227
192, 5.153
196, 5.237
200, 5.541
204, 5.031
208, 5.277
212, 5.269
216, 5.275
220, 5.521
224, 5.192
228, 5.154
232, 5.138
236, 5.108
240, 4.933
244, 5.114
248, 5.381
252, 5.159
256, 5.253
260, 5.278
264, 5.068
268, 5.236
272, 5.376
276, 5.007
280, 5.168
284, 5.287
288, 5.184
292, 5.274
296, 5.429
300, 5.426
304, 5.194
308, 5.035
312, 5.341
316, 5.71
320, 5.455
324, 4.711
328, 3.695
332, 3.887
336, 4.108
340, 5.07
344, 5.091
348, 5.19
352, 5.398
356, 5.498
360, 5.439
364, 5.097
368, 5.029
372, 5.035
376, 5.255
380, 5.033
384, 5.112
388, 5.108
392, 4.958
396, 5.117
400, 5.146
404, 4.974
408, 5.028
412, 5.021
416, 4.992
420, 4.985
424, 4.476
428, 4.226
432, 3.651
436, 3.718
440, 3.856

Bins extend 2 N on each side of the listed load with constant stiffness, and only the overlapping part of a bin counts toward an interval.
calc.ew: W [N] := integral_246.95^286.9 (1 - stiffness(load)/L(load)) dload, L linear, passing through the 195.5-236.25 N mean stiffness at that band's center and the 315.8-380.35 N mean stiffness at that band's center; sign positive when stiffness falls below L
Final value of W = -0.6 N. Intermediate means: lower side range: 5.26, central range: 5.22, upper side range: 4.96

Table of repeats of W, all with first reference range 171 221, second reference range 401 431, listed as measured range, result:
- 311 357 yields 0.6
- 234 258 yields 0.0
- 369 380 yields -0.5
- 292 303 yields -0.7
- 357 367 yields -0.7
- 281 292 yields -0.3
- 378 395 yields -0.7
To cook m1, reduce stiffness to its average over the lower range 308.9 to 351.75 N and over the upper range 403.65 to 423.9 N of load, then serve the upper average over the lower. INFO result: 1.02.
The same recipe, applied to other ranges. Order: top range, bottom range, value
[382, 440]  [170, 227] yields 0.89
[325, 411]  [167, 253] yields 0.95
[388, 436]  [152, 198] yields 0.89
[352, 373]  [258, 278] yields 1.01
